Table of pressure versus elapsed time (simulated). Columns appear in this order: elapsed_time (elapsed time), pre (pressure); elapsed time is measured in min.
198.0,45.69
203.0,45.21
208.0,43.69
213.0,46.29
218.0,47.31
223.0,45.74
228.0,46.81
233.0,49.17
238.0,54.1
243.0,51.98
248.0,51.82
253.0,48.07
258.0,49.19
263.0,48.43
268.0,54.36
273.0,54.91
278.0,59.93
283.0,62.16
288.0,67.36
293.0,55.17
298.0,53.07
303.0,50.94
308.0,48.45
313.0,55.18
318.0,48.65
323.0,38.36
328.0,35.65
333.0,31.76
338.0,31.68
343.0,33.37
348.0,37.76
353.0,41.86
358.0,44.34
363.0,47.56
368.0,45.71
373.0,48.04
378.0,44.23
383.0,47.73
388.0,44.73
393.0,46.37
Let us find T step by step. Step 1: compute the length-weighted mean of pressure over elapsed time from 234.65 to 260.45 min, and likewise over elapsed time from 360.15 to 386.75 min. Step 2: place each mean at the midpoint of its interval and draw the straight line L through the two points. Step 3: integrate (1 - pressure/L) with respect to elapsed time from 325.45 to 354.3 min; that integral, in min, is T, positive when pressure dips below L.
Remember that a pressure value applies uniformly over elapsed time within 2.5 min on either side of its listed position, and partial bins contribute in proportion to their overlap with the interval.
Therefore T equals 7.6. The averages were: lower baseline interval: 51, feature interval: 35.1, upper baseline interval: 46.5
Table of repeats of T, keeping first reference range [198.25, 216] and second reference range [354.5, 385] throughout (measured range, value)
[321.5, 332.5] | 2.4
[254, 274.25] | -2.6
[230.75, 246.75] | -2.3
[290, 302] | -2.3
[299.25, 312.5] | -1.5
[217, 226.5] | -0.2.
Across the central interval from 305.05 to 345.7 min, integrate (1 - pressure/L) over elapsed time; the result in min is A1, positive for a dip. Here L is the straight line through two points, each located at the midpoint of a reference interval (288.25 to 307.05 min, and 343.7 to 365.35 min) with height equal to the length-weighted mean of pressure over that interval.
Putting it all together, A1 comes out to 6.9 min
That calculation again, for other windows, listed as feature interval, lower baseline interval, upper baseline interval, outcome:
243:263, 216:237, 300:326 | -0.8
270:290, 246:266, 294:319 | -4.1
